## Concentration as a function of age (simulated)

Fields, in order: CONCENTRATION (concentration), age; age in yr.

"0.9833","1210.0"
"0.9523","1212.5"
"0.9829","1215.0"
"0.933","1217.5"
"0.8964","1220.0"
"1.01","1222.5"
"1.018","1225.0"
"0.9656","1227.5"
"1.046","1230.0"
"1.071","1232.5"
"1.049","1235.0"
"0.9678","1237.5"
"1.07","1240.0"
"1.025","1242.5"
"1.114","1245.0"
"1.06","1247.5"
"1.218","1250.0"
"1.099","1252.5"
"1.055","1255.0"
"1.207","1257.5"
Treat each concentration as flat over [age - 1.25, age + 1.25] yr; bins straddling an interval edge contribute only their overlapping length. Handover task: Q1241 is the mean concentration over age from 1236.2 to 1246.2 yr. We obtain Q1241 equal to 1.04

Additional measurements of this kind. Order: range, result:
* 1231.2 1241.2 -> 1.04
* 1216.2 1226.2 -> 0.964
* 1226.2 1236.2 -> 1.03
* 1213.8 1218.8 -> 0.957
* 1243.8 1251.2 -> 1.13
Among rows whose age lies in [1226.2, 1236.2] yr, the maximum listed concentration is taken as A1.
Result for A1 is 1.071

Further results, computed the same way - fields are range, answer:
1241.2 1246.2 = 1.114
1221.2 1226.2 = 1.018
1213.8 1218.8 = 0.9829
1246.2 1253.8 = 1.218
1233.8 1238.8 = 1.049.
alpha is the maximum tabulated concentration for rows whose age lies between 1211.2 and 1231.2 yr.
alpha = 1.046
